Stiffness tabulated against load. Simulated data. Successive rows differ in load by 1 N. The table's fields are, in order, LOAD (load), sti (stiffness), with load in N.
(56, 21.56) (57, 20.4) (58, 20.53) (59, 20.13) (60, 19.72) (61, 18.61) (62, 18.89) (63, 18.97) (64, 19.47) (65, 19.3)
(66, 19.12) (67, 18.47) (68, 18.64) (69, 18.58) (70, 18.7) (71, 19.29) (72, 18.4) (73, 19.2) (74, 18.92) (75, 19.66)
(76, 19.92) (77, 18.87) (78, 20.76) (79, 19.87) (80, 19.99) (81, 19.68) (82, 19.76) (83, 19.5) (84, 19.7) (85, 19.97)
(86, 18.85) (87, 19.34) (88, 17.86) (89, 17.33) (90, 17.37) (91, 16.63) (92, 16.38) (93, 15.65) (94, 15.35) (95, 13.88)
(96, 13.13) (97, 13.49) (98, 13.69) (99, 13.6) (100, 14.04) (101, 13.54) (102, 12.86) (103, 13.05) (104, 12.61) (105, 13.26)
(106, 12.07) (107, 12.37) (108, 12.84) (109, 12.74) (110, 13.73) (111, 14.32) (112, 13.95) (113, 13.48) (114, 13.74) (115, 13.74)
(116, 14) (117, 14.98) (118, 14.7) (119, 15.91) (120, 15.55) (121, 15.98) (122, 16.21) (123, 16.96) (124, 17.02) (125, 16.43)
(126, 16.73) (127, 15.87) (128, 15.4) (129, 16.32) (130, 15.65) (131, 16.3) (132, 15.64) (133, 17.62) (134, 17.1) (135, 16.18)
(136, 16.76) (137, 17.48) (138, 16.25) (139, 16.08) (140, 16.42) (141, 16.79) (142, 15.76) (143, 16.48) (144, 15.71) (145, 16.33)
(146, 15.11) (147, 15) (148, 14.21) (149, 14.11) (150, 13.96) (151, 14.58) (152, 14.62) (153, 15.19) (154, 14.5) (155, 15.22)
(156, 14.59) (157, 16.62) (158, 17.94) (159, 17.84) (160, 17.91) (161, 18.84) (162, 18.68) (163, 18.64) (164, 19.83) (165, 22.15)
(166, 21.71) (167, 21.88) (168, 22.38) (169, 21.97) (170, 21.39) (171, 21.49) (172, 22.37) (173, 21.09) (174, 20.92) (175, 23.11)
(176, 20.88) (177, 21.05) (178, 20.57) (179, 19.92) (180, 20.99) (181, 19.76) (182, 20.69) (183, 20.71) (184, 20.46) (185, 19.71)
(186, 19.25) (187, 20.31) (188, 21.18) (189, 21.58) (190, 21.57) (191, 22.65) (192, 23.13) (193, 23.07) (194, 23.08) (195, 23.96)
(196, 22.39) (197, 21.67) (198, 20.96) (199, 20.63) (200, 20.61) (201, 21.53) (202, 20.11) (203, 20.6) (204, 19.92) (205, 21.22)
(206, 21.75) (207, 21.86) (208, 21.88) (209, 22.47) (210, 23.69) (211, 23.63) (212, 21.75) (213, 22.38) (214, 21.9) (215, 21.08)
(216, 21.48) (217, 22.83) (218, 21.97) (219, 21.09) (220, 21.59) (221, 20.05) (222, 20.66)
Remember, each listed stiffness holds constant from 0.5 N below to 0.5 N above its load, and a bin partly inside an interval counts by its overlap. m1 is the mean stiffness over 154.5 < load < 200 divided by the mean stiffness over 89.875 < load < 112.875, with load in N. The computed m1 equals 1.48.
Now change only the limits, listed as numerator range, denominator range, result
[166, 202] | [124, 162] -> 1.33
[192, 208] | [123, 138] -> 1.31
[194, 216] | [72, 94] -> 1.16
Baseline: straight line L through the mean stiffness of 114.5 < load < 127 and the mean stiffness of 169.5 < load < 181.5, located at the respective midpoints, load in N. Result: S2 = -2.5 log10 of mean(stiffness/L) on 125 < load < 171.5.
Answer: 0.08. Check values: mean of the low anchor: 15.7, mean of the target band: 17.1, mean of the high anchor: 21.1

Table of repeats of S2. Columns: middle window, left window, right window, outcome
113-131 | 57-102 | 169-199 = 0.24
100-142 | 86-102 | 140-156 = 0.02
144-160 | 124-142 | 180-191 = 0.17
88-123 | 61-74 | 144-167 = 0.24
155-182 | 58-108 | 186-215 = 0.03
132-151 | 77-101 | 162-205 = 0.21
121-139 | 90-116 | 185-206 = -0.03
